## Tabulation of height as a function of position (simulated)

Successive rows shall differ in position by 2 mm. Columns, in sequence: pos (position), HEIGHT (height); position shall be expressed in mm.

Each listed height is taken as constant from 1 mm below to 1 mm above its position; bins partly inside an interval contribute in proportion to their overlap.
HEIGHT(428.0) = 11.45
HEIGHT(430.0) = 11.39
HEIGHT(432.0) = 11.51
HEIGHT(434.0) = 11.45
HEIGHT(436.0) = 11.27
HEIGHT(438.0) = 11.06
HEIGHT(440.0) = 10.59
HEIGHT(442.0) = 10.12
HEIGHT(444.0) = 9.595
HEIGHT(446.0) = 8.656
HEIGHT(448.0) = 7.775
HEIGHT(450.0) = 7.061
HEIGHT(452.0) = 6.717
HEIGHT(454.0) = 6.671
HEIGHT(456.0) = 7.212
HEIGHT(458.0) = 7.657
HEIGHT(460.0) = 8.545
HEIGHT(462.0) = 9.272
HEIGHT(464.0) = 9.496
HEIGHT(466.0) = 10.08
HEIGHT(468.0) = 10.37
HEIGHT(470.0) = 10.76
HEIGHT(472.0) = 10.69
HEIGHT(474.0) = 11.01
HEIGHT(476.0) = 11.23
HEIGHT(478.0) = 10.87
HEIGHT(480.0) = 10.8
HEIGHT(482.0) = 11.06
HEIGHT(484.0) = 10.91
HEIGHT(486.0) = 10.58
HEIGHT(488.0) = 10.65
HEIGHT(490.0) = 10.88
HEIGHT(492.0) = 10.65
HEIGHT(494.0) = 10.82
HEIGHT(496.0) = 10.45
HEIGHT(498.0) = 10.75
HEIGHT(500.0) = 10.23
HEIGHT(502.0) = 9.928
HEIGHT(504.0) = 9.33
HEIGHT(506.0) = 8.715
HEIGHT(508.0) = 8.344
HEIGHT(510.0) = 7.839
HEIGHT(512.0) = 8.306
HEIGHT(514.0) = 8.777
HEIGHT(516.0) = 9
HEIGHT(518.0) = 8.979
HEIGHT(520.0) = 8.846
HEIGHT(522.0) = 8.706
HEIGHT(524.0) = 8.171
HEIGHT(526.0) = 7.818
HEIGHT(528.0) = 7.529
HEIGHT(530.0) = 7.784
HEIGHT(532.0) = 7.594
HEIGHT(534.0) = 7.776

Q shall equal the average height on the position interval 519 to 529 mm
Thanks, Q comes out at 8.21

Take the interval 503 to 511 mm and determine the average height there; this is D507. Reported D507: 8.56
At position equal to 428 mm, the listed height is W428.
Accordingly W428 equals 11.45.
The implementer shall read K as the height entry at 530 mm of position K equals 7.784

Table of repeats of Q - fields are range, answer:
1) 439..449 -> 9.35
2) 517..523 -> 8.84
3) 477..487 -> 10.8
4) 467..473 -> 10.6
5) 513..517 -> 8.89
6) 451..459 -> 7.06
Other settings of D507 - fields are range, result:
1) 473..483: 11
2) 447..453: 7.18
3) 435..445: 10.5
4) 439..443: 10.4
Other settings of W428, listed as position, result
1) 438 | 11.06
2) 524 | 8.171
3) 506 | 8.715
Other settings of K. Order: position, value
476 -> 11.23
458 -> 7.657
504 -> 9.33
